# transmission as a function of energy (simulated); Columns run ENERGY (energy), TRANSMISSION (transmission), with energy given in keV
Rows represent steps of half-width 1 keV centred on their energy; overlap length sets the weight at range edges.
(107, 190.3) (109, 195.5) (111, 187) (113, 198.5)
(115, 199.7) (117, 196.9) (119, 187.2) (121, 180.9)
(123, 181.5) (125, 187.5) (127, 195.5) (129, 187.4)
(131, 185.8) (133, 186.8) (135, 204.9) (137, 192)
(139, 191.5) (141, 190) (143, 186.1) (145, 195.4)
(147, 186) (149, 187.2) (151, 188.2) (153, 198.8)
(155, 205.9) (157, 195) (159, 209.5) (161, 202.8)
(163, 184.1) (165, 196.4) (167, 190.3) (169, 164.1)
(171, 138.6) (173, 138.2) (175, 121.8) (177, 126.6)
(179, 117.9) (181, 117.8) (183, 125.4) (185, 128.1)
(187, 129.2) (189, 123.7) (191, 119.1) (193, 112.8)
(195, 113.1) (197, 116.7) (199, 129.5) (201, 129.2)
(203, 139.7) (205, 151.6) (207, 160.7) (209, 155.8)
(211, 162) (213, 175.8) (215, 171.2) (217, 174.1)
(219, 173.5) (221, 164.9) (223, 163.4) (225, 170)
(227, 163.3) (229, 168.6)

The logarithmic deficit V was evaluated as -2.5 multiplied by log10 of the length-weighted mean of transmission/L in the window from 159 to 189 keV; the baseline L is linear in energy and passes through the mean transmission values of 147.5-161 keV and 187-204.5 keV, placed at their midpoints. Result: 0.10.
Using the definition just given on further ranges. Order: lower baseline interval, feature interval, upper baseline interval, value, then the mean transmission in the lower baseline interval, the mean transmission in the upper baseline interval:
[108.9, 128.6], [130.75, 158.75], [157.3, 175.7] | -0.07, 191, 173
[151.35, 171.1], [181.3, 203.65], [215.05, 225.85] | 0.40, 191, 169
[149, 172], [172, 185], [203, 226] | 0.40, 188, 165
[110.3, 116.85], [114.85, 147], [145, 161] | 0.03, 196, 196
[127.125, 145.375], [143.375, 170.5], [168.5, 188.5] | -0.19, 191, 130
